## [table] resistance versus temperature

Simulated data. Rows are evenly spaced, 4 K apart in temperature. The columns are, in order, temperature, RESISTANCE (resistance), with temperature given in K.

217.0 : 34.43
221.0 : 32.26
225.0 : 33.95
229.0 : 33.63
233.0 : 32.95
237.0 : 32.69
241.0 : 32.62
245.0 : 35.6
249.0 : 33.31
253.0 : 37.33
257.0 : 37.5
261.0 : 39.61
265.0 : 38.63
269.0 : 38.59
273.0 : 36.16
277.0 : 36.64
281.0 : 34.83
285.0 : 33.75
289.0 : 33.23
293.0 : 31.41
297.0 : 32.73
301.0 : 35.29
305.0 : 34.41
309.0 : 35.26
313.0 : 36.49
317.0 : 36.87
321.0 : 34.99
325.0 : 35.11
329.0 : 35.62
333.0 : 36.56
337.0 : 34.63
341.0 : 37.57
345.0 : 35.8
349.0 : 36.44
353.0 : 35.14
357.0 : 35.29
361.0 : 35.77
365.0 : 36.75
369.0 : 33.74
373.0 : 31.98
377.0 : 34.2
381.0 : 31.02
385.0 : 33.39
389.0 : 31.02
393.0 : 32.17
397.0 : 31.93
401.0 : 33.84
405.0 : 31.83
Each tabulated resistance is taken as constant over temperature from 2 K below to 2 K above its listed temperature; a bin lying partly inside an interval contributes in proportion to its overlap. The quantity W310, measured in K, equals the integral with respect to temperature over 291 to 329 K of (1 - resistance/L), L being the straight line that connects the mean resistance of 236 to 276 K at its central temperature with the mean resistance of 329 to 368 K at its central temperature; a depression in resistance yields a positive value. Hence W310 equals 1.4 K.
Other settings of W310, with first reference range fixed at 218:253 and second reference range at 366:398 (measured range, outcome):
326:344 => -1.7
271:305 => -1.0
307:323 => -1.4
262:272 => -1.5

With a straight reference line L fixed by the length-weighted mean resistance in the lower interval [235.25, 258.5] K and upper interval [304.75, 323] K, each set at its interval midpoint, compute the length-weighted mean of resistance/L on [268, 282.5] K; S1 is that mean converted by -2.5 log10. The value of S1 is -0.04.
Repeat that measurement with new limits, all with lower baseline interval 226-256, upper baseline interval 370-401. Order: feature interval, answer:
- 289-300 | 0.030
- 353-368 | -0.095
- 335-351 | -0.101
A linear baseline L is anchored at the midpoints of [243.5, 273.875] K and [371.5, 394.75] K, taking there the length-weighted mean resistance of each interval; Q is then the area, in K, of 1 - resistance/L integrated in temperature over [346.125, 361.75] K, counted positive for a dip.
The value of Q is -1.0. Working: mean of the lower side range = 37.2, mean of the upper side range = 32.3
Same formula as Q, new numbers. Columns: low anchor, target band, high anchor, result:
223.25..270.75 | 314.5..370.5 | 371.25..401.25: -4.03 K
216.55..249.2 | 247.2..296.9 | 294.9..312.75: -2.51 K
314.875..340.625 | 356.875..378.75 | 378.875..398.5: -0.87 K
